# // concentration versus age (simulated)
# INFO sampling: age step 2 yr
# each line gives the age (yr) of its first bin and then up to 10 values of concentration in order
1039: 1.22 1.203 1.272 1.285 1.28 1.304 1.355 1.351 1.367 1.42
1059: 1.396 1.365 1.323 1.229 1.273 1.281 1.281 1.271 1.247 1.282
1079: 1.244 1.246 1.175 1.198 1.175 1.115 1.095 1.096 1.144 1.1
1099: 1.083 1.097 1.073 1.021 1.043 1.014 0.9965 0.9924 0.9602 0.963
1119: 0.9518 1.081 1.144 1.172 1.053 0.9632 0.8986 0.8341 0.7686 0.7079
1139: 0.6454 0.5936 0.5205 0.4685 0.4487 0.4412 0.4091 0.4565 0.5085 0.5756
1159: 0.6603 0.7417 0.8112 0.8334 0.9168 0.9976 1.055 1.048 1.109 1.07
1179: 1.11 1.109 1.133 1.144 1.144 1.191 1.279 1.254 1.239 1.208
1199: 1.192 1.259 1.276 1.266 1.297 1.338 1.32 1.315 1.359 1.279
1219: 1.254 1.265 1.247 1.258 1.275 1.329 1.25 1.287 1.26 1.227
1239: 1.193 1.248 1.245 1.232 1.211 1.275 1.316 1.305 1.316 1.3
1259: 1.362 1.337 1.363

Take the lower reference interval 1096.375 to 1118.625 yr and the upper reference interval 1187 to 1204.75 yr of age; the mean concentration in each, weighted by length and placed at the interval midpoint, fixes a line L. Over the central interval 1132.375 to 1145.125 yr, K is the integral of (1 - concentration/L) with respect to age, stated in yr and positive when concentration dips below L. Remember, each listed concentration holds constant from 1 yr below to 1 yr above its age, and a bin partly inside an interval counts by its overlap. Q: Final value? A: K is 5.15 yr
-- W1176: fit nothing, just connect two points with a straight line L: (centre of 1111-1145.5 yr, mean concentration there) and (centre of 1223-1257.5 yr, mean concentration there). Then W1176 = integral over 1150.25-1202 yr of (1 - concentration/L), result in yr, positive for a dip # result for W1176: 3.5 yr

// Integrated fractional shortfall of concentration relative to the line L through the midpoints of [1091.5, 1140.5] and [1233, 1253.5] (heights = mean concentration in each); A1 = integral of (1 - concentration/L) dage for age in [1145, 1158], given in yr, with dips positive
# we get 7.2 yr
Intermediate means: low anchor 0.989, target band 0.473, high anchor 1.25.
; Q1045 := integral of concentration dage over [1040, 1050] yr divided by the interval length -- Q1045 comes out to 1.27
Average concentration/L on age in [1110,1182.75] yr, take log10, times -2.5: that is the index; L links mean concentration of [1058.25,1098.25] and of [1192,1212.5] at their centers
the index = 0.43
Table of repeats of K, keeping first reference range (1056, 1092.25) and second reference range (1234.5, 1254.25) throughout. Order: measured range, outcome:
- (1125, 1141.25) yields 5.4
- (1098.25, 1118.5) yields 3.8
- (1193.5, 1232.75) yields -0.7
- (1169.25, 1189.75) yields 2.4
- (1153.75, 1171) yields 6.7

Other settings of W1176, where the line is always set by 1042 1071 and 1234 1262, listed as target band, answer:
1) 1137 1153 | 9.7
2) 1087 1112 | 4.4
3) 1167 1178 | 2.1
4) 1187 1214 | 0.5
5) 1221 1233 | 0.1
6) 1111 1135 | 5.8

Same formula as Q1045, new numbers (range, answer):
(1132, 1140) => 0.739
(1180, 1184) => 1.12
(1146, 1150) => 0.445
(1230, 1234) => 1.27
